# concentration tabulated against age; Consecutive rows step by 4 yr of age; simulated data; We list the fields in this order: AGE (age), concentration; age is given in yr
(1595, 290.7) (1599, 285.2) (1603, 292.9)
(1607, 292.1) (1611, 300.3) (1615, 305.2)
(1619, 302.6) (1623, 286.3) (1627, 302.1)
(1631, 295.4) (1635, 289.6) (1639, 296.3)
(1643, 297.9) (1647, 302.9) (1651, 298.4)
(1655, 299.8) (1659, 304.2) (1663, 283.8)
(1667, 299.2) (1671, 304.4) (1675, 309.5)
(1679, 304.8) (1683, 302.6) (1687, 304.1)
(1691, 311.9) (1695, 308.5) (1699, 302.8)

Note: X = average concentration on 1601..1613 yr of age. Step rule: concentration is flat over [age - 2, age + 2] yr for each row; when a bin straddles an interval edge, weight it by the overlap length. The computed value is 295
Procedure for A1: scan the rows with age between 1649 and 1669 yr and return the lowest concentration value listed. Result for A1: 283.8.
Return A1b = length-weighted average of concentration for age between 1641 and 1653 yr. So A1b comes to 300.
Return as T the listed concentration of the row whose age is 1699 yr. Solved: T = 302.8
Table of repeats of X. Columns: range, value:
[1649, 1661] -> 301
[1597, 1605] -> 289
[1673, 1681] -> 307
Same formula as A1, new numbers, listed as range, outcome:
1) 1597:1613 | 285.2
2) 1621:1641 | 286.3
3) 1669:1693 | 302.6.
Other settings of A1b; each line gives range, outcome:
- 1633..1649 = 297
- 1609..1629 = 299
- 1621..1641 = 294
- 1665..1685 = 304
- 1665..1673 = 302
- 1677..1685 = 304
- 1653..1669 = 297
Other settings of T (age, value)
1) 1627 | 302.1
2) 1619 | 302.6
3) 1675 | 309.5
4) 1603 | 292.9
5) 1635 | 289.6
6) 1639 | 296.3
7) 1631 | 295.4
